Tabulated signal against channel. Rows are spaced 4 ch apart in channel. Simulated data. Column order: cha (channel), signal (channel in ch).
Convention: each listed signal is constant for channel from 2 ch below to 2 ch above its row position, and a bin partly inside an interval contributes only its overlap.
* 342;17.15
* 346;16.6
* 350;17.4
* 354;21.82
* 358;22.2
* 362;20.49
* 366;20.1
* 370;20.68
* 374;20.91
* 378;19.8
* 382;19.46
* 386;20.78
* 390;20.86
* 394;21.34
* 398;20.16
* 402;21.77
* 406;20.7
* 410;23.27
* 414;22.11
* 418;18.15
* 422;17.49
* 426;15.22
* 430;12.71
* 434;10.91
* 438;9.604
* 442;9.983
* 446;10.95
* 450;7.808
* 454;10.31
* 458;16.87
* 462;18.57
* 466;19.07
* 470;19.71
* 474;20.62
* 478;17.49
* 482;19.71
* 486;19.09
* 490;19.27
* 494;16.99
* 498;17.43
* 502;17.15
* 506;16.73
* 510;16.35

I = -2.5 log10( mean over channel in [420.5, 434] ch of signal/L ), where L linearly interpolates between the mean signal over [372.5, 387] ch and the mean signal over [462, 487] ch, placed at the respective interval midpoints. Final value 0.339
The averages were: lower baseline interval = 20.2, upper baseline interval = 19.2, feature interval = 14.4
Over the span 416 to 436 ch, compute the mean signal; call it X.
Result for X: 14.9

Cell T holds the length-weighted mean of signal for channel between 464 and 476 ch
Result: 19.8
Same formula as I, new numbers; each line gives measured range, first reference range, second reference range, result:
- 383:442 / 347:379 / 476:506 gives 0.09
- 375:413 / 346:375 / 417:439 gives -0.22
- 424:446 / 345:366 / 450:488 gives 0.49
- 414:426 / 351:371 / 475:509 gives 0.09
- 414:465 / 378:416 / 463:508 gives 0.40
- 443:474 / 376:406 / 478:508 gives 0.25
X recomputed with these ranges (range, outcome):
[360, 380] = 20.4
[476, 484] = 18.6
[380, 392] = 20.4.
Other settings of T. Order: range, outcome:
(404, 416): 22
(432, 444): 10.2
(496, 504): 17.3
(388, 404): 21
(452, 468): 16.2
